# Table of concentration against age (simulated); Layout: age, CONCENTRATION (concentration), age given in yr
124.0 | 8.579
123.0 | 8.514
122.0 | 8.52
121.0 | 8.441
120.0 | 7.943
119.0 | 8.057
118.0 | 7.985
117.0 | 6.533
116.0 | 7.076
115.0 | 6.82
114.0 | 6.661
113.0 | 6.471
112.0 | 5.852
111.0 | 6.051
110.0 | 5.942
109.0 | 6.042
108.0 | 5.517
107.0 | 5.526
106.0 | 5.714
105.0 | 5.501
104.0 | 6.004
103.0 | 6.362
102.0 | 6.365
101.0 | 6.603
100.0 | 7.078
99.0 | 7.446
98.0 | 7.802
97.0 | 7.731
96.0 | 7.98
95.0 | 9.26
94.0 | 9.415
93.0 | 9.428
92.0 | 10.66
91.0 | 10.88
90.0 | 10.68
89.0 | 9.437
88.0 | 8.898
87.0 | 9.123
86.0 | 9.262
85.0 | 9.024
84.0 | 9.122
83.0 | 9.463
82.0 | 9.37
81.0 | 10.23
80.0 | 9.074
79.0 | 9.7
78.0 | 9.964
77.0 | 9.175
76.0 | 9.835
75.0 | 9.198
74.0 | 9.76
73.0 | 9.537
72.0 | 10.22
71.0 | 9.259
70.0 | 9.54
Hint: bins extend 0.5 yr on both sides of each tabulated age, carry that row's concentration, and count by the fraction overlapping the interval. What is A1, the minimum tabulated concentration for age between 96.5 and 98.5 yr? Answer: 7.731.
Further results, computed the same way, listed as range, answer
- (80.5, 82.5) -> 9.37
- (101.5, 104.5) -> 6.004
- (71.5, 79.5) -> 9.175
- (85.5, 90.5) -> 8.898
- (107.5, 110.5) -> 5.517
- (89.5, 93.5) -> 9.428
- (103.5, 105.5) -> 5.501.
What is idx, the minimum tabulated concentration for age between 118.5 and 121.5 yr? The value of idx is 7.943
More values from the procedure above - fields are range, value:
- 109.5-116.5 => 5.852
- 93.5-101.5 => 6.603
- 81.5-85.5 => 9.024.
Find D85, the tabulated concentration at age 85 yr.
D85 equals 9.024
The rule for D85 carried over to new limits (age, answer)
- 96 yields 7.98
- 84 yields 9.122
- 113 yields 6.471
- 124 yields 8.579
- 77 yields 9.175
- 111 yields 6.051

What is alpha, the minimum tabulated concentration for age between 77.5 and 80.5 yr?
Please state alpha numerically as 9.074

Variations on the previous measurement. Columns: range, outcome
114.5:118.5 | 6.533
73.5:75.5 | 9.198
